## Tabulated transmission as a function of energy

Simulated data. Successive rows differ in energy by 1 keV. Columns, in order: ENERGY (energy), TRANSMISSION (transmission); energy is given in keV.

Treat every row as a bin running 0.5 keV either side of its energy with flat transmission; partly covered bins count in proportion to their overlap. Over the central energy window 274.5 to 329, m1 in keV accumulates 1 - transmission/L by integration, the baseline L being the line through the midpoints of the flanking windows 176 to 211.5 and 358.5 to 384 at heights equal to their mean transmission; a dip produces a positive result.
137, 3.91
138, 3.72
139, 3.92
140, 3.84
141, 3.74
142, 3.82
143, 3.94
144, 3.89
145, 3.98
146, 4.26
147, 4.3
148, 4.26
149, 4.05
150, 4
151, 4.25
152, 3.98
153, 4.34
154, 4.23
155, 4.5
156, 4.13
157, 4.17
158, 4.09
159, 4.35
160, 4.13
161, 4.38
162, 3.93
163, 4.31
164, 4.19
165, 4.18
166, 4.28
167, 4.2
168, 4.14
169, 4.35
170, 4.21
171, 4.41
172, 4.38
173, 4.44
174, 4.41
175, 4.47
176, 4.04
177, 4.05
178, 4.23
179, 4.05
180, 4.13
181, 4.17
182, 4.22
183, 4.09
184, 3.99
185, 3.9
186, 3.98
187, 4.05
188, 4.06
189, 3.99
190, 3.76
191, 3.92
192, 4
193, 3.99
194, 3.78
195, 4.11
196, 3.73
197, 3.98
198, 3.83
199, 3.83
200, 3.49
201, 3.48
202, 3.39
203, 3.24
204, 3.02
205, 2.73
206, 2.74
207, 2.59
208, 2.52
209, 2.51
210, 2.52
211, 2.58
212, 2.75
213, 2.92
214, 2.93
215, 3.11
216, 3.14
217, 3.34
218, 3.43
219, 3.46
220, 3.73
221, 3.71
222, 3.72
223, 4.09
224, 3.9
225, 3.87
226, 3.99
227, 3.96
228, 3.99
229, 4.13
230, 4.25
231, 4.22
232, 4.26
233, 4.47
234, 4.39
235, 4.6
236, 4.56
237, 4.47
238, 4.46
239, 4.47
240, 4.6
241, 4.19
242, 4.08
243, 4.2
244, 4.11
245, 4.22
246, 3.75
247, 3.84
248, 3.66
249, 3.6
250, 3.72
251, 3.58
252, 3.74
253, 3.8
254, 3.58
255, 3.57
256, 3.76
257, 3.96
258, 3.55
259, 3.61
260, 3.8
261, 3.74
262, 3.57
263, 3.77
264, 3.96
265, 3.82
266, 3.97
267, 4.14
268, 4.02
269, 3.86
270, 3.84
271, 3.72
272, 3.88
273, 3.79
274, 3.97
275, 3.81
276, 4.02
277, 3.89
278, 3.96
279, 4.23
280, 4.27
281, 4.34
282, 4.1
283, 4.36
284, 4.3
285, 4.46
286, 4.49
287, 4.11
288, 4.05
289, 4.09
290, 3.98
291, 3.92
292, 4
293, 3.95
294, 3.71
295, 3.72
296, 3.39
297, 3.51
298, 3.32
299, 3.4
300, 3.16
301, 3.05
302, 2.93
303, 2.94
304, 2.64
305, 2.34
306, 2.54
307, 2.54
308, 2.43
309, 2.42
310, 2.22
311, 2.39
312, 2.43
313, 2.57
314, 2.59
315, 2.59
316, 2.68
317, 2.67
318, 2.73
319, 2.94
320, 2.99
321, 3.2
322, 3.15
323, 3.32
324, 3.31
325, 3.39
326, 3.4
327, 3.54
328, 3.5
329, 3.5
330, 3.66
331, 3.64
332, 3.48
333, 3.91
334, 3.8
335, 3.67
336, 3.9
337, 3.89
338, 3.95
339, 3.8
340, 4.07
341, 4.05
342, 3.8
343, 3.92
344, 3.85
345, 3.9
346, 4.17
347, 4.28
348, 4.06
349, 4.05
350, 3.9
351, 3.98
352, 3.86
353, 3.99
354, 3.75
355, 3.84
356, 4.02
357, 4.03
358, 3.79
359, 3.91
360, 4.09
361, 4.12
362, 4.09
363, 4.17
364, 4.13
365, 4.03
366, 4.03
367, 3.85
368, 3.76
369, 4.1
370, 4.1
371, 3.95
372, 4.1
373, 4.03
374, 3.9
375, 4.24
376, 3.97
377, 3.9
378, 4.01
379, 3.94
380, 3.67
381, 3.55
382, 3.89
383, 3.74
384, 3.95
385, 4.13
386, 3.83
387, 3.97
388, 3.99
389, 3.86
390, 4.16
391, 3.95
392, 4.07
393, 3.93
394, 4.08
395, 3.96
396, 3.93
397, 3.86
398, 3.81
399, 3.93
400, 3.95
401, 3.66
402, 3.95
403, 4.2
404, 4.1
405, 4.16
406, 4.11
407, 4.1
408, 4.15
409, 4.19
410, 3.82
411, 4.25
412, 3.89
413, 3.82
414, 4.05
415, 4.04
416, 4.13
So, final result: 6.54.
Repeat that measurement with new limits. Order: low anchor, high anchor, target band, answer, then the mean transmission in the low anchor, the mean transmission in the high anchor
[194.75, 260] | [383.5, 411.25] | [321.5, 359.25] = 1.0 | 3.69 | 4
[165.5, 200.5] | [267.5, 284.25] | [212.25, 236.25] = 1.3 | 4.08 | 4.02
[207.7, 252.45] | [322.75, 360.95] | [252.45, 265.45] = 0.2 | 3.78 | 3.82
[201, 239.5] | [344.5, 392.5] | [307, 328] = 5.4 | 3.58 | 3.98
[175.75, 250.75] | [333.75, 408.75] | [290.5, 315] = 5.6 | 3.77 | 3.97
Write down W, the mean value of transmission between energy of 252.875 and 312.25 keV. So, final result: 3.62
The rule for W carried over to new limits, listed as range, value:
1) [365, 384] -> 3.93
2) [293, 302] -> 3.41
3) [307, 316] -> 2.47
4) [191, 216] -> 3.25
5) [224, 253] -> 4.11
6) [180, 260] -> 3.74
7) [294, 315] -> 2.84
